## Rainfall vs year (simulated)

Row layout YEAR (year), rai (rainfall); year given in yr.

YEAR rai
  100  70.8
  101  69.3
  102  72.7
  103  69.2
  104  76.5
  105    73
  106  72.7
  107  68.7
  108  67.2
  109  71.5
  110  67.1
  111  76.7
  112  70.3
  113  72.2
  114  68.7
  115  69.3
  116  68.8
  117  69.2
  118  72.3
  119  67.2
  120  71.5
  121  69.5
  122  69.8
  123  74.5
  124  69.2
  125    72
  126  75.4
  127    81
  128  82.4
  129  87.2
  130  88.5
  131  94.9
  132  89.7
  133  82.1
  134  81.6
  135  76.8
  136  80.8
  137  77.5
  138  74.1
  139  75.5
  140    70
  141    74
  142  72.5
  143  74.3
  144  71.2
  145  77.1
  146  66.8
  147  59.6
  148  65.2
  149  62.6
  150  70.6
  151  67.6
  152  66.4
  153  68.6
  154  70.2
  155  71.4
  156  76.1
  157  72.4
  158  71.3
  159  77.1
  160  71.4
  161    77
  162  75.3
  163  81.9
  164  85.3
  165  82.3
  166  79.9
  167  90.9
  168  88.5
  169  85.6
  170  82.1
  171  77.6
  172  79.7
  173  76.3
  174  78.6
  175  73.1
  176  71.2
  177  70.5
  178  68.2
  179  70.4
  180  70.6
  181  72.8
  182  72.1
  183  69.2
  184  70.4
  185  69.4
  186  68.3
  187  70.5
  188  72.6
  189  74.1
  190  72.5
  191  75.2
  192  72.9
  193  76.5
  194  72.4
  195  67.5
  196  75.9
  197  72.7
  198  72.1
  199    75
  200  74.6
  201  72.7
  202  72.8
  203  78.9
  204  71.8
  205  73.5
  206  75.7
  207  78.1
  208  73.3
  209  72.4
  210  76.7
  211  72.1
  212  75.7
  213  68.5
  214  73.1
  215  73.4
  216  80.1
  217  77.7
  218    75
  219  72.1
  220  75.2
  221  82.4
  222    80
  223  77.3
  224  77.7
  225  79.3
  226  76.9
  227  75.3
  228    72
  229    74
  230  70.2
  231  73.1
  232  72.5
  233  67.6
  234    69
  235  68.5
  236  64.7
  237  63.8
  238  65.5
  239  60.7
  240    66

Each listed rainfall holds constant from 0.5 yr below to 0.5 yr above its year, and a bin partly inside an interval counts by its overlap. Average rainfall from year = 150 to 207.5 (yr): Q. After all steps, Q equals 74.5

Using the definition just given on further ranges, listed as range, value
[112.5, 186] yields 74.7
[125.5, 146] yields 79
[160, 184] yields 77.1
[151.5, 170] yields 77.4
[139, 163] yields 71.1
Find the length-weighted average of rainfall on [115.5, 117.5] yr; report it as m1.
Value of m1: 69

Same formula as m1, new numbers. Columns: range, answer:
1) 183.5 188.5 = 70.2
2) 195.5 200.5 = 74.1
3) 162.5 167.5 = 84.1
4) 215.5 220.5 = 76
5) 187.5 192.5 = 73.5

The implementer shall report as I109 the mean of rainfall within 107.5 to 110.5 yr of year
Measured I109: 68.6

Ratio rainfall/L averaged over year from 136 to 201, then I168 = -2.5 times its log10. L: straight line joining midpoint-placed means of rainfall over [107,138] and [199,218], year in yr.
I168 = 0.02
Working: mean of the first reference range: 75.4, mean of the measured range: 73.7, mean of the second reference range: 74.5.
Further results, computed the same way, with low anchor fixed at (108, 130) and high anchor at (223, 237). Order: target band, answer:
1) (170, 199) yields 0.00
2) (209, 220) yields -0.03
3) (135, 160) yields 0.02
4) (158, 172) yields -0.12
